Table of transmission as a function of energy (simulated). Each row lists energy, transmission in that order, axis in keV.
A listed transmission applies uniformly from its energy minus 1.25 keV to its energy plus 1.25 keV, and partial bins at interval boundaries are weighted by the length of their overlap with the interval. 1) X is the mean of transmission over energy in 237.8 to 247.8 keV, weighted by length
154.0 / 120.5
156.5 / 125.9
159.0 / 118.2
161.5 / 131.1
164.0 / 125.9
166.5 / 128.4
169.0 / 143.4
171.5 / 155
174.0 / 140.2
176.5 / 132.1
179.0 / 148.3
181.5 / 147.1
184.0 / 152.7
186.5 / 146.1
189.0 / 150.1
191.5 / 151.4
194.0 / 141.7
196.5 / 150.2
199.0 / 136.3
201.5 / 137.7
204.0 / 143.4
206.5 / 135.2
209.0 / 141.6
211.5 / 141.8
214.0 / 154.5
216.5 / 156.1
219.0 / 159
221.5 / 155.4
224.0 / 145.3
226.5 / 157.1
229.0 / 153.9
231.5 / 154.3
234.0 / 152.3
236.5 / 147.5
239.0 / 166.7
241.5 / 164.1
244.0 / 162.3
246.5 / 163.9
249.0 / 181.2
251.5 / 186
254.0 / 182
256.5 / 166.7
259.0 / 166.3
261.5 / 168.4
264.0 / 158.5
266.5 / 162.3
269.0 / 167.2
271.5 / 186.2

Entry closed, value 164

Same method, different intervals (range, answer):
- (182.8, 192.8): 150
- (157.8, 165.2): 125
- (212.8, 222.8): 156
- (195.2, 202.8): 141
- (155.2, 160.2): 122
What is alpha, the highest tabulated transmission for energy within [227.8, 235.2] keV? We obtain 154.3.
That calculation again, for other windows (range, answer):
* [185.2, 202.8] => 151.4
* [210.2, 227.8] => 159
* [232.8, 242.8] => 166.7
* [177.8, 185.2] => 152.7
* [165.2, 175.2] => 155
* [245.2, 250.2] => 181.2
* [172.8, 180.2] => 148.3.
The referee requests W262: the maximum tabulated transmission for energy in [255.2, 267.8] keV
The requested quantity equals 168.4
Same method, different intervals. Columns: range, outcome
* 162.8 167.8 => 128.4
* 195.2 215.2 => 154.5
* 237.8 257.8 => 186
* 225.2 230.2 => 157.1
